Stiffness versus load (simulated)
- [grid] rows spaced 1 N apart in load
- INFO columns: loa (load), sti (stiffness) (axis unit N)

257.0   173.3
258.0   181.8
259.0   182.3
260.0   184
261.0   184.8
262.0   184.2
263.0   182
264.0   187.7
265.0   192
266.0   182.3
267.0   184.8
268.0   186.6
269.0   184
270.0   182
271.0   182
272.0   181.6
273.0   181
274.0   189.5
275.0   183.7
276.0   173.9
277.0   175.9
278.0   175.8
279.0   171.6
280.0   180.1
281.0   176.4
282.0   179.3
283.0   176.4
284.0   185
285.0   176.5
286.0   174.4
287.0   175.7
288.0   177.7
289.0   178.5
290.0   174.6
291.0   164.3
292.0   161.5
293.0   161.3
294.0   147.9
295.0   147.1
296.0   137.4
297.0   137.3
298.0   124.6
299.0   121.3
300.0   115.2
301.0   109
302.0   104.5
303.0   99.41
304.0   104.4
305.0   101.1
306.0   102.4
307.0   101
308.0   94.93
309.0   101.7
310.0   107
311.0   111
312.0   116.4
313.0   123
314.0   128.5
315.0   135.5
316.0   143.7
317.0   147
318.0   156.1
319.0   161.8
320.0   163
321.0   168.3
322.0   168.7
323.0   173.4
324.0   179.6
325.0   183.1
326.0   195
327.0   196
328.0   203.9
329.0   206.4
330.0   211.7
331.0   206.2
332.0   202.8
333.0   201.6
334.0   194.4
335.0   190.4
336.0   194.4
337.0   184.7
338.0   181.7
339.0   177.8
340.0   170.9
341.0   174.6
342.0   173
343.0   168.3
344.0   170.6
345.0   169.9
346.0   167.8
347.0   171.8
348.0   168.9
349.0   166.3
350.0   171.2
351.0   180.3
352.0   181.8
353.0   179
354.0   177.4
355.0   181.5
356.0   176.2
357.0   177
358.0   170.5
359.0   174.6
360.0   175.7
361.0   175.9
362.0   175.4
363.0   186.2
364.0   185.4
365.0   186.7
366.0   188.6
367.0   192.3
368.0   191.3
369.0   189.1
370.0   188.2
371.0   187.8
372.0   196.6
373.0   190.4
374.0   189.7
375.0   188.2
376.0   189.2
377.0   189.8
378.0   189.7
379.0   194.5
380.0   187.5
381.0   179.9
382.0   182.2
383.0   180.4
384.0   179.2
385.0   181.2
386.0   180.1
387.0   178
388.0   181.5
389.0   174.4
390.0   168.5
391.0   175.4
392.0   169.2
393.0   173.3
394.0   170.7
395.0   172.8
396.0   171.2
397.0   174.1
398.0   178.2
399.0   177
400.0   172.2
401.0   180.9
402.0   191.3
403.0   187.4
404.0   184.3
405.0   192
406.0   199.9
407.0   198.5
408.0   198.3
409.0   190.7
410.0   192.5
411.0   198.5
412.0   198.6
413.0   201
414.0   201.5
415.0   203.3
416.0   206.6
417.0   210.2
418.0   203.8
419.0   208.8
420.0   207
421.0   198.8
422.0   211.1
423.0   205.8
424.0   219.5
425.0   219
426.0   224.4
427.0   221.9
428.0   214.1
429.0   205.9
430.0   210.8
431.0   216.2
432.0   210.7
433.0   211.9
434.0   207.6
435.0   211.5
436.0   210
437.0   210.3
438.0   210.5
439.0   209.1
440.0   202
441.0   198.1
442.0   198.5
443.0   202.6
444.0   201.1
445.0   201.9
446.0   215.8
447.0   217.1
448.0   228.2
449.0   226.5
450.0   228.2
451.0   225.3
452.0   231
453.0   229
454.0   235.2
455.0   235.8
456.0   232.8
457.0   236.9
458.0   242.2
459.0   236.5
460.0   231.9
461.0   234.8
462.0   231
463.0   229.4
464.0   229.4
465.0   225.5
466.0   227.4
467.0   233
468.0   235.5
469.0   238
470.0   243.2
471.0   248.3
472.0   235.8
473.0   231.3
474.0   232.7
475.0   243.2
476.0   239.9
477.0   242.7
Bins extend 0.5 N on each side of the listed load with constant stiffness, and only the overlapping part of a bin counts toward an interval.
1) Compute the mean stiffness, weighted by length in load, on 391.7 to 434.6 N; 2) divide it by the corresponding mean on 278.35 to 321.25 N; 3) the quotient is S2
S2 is 1.39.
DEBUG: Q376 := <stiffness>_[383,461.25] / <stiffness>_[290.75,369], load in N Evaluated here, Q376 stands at 1.26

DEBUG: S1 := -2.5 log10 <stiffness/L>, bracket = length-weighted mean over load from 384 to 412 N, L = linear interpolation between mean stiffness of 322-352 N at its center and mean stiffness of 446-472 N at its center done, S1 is 0.14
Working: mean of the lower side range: 184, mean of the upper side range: 232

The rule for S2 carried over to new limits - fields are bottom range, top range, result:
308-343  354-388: 1.10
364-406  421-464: 1.19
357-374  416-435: 1.15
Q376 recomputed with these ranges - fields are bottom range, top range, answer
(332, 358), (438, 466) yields 1.25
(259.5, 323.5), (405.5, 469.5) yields 1.39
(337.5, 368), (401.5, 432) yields 1.15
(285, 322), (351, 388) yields 1.35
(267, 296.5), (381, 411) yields 1.04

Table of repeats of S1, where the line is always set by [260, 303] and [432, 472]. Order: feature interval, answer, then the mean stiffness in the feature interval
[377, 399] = 0.14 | 178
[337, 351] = 0.09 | 173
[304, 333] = 0.18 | 153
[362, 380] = 0.04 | 189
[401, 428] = 0.04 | 203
